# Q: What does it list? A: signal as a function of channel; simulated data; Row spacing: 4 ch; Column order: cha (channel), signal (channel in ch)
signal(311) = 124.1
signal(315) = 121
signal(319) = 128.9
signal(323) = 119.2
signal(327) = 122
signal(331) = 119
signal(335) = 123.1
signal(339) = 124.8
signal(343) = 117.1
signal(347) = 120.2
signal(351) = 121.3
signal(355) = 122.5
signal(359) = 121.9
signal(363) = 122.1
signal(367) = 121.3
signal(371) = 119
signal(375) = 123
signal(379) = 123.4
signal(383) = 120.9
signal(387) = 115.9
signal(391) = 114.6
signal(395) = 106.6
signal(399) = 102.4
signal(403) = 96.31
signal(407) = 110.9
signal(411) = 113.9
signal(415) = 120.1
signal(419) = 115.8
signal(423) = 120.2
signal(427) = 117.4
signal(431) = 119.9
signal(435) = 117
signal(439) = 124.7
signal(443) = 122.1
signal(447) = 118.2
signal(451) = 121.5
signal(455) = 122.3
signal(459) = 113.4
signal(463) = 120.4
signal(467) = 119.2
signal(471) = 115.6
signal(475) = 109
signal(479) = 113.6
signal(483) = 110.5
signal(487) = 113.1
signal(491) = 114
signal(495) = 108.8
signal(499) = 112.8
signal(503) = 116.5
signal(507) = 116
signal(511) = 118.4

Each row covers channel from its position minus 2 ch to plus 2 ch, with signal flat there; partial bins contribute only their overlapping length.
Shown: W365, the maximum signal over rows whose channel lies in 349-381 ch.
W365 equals 123.4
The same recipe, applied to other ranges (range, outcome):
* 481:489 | 113.1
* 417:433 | 120.2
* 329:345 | 124.8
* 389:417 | 120.1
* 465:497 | 119.2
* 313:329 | 128.9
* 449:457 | 122.3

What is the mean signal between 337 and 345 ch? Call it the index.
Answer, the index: 121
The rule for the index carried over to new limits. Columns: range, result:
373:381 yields 123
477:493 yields 113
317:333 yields 122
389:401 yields 108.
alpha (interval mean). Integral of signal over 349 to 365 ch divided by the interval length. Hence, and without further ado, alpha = 122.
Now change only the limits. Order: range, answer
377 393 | 119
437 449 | 122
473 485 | 111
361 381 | 122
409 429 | 117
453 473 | 118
